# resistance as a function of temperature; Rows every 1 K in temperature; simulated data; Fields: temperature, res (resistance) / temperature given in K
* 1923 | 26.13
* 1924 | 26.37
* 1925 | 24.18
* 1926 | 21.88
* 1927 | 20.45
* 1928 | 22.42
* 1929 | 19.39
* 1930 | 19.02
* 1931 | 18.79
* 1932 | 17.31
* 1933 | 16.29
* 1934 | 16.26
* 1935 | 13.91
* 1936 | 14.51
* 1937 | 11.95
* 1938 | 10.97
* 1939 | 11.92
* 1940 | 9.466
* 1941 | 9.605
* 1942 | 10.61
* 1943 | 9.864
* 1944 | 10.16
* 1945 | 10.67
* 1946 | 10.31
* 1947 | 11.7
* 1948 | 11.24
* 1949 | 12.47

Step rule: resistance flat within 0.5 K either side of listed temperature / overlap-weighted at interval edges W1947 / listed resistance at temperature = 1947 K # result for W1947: 11.7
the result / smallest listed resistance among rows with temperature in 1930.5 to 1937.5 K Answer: 11.95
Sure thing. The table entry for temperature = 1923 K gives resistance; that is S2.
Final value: 26.13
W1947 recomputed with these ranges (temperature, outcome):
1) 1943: 9.864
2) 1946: 10.31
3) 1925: 24.18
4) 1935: 13.91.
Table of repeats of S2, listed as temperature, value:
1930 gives 19.02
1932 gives 17.31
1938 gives 10.97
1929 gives 19.39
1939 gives 11.92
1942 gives 10.61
